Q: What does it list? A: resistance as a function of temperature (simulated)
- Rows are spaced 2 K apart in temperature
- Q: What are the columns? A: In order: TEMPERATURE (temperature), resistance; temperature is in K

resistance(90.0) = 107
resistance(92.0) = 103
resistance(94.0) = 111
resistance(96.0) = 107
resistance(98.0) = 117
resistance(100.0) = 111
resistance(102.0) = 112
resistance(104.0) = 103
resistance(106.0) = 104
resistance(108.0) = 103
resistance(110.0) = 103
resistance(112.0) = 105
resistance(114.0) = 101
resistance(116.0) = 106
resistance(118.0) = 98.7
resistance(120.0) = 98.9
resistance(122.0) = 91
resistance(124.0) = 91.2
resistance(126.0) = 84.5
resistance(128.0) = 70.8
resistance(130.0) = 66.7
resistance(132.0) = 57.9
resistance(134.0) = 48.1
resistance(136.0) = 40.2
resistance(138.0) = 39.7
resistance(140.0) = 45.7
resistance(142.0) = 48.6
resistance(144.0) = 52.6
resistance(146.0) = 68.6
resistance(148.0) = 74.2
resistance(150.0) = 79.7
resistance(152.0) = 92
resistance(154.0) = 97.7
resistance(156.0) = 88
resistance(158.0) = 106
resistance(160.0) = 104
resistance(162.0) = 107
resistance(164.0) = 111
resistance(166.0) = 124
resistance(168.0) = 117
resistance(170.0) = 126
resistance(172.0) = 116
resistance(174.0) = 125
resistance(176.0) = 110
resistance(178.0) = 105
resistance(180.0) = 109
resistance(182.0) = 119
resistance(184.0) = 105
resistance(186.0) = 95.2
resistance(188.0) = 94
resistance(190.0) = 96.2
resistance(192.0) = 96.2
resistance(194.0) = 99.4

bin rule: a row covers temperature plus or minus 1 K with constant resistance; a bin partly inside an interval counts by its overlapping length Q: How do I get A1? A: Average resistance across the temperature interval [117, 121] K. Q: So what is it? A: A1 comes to 98.8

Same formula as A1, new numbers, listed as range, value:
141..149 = 61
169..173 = 121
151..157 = 92.6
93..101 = 112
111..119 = 103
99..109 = 107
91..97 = 107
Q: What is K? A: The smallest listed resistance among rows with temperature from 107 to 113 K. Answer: 103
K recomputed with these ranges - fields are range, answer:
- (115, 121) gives 98.7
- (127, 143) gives 39.7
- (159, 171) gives 104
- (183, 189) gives 94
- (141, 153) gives 48.6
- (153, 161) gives 88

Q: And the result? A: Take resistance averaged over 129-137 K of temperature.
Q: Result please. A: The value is 53.2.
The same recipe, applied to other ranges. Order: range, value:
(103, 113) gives 104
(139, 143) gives 47.2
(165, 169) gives 120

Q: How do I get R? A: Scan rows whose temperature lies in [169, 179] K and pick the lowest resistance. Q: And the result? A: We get 105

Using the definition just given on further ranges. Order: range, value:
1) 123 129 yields 70.8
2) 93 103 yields 107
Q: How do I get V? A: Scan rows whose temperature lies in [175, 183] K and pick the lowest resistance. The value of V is 105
